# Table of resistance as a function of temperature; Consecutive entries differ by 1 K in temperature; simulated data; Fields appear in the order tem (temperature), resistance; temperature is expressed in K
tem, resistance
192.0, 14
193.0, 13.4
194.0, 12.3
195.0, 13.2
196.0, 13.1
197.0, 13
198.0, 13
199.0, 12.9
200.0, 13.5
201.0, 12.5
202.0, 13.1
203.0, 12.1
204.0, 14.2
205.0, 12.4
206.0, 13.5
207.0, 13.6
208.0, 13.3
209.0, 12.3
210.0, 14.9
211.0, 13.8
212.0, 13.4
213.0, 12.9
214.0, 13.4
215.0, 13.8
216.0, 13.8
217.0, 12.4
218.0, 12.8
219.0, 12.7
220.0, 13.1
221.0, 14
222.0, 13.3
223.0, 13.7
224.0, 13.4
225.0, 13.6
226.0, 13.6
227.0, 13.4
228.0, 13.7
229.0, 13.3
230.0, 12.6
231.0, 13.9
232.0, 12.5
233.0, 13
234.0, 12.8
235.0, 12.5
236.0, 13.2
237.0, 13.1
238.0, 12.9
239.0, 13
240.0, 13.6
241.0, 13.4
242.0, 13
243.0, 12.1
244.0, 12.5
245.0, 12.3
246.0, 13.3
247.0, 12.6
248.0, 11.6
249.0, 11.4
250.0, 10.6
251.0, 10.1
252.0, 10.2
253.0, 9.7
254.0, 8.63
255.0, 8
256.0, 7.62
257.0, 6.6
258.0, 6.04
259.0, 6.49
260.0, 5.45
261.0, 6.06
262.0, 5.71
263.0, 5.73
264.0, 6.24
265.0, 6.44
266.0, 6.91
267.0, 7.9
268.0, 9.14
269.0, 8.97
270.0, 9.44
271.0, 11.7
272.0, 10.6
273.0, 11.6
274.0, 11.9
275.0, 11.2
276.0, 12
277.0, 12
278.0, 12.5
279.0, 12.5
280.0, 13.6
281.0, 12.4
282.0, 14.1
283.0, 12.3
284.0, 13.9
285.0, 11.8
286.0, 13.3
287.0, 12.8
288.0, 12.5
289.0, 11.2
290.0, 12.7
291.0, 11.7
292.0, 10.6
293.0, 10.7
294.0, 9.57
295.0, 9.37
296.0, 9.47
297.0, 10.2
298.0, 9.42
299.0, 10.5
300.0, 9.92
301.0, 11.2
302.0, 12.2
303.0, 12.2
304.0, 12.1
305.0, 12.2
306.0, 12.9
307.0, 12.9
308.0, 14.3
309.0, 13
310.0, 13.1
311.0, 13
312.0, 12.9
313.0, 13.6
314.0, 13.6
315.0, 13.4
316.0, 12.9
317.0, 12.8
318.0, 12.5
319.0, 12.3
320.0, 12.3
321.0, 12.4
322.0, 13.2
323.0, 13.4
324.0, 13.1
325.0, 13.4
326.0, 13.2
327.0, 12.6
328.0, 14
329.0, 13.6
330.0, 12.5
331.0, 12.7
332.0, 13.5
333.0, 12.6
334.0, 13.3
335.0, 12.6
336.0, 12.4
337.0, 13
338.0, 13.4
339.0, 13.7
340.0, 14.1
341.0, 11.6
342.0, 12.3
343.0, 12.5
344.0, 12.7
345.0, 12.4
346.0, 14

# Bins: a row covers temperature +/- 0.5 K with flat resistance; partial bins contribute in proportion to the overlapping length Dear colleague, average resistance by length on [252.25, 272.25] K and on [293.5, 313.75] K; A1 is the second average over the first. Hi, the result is 1.5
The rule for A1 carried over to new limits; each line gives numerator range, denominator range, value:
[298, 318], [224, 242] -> 0.95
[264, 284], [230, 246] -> 0.84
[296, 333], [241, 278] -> 1.31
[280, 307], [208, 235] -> 0.88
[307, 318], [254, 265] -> 2.03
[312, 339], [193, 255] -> 1.02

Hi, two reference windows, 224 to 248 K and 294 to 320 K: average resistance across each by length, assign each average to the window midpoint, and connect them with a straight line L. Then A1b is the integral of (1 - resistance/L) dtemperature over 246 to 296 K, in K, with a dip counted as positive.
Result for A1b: 9.4 K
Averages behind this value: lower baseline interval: 13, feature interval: 10.1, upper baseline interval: 12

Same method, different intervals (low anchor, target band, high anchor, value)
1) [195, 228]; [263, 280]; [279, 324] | 3.40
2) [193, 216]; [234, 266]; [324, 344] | 7.65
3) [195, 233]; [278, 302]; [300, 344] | 2.57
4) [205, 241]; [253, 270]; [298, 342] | 7.70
